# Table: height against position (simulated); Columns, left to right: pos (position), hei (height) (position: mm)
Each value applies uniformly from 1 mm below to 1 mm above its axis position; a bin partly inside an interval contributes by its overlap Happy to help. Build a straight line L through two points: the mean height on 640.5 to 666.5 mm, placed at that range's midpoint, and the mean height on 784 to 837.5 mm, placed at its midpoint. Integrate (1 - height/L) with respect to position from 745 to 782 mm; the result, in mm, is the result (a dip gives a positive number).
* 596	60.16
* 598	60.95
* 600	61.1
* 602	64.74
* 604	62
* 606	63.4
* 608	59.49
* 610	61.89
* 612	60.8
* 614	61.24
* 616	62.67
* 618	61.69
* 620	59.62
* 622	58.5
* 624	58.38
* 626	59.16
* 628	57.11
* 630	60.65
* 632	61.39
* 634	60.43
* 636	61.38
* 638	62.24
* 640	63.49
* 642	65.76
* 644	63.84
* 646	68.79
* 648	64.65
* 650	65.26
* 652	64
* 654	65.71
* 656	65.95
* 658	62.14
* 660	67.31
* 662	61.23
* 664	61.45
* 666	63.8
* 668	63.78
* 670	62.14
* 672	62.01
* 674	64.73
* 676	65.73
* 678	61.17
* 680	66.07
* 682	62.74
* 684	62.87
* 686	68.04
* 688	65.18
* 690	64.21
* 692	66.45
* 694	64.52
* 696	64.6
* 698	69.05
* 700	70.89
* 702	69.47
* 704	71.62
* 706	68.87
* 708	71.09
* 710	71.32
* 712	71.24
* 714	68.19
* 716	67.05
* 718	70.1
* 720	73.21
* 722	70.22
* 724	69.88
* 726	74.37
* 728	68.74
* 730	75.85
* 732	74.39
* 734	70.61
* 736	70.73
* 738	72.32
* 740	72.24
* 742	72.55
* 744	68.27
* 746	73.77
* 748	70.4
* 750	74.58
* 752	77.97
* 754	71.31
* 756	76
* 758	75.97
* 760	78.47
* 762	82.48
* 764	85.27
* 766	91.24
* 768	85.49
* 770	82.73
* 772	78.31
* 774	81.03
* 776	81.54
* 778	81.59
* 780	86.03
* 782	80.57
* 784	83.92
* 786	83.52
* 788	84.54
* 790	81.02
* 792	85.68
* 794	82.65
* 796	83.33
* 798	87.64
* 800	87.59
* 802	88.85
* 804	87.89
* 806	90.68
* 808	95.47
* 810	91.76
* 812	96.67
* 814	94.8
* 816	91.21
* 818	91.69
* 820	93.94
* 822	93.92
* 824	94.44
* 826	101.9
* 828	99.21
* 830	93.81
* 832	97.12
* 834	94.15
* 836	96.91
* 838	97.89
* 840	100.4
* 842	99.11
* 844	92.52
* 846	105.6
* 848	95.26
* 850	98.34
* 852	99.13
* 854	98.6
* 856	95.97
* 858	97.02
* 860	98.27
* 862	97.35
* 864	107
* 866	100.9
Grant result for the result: 1.5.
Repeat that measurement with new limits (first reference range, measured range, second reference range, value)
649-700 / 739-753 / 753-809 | 0.8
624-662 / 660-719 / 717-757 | 1.3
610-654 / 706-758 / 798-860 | 4.6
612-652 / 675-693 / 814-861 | 1.5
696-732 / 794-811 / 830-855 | 0.1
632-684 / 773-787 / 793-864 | 0.5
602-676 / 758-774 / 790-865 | 0.2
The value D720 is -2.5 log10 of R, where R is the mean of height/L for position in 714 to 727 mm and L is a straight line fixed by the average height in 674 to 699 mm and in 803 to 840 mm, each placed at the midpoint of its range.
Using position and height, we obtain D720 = 0.029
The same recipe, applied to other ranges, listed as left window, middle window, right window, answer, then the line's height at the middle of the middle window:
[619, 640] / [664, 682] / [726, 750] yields 0.02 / 64.9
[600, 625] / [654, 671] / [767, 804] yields 0.07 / 67.7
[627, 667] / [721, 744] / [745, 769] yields 0.05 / 75.2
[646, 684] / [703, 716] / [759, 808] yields 0.02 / 71.7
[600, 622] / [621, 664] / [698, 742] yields 0.03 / 64.3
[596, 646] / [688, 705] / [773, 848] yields 0.09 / 73.2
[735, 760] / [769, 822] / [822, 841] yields 0.00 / 86.9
